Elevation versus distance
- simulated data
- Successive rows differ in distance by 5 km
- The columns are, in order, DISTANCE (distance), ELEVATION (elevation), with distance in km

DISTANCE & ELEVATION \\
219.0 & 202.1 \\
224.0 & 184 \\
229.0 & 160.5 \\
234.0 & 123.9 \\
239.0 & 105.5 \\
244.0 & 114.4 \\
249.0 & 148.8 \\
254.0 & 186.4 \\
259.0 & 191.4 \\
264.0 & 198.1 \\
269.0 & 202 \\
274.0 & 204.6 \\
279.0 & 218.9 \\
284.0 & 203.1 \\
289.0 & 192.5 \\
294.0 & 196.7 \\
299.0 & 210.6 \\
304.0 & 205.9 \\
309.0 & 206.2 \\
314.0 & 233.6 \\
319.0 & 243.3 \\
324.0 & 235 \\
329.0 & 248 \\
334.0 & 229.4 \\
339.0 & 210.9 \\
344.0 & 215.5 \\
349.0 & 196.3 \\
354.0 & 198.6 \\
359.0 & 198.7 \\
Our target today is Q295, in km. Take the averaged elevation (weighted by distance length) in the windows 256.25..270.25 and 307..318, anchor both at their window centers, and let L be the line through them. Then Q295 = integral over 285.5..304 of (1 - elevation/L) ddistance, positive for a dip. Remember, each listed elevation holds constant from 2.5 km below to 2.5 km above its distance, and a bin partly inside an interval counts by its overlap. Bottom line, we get 1.1 km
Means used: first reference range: 197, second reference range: 224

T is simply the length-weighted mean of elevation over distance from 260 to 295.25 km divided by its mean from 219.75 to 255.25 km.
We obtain 1.37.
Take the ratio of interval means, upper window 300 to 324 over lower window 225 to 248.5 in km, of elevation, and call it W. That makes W 1.69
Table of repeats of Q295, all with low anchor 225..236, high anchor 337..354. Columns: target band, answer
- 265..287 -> -4.5 km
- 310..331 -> -4.7 km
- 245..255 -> 0.1 km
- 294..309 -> -1.8 km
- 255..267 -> -2.2 km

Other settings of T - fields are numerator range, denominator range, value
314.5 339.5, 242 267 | 1.39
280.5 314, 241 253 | 1.49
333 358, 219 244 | 1.42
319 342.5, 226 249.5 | 1.78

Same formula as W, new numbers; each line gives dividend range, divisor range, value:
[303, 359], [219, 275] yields 1.32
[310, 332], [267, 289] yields 1.15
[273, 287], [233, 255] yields 1.57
